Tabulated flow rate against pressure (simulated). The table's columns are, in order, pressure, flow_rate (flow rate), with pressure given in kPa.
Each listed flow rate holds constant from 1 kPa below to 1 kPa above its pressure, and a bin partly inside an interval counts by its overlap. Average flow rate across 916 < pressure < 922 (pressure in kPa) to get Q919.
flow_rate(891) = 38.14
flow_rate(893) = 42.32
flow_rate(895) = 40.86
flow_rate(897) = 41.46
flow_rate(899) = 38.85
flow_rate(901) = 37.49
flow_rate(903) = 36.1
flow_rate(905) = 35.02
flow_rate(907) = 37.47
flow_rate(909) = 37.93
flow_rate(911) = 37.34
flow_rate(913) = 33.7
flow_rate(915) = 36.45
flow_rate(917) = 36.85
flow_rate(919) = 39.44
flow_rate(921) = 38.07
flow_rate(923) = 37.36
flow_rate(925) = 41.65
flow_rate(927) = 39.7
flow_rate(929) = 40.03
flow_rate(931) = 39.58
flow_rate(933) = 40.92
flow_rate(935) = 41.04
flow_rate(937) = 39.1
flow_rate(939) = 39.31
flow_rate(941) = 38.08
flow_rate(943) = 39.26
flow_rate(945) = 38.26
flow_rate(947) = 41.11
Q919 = 38.1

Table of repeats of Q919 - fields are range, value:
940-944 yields 38.7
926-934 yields 40.1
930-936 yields 40.5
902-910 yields 36.6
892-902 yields 40.2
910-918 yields 36.1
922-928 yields 39.6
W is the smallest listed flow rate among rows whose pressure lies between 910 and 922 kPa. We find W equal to 33.7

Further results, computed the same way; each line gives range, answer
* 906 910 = 37.47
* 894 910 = 35.02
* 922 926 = 37.36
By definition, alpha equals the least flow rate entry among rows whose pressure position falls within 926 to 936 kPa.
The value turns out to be 39.58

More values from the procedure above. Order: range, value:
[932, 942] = 38.08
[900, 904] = 36.1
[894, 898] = 40.86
